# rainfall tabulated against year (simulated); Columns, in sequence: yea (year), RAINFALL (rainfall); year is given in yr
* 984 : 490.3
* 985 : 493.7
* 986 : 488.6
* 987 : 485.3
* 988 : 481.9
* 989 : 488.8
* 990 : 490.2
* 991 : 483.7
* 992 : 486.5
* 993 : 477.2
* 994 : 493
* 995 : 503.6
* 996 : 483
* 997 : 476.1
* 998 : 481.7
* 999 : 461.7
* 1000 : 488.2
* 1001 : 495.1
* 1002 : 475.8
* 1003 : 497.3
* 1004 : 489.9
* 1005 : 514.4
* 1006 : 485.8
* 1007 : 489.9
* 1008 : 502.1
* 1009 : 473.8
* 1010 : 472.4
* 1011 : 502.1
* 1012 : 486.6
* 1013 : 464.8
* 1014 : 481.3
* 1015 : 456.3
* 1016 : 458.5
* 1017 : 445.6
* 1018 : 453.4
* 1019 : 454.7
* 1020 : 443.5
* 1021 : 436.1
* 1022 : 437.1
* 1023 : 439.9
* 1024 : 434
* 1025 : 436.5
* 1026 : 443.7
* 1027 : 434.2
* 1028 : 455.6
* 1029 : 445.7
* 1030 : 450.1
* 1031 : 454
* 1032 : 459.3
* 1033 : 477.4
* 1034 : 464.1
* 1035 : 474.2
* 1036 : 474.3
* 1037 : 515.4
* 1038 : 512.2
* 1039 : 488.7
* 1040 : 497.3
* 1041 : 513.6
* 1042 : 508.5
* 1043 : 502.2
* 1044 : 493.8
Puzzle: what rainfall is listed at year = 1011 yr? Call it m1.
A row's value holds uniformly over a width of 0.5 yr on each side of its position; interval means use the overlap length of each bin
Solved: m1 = 502.1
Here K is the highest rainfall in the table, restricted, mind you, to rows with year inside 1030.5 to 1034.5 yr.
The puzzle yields 477.4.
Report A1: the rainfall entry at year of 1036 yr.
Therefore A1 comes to 474.3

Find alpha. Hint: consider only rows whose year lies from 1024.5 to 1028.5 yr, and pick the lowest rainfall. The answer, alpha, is 434.2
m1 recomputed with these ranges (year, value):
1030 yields 450.1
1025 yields 436.5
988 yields 481.9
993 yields 477.2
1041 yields 513.6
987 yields 485.3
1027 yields 434.2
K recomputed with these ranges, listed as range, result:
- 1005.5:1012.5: 502.1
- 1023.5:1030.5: 455.6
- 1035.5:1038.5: 515.4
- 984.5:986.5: 493.7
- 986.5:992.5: 490.2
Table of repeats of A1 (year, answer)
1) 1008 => 502.1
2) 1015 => 456.3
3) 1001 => 495.1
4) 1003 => 497.3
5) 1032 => 459.3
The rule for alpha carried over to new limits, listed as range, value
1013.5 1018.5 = 445.6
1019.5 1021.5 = 436.1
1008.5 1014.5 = 464.8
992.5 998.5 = 476.1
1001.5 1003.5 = 475.8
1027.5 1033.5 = 445.7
